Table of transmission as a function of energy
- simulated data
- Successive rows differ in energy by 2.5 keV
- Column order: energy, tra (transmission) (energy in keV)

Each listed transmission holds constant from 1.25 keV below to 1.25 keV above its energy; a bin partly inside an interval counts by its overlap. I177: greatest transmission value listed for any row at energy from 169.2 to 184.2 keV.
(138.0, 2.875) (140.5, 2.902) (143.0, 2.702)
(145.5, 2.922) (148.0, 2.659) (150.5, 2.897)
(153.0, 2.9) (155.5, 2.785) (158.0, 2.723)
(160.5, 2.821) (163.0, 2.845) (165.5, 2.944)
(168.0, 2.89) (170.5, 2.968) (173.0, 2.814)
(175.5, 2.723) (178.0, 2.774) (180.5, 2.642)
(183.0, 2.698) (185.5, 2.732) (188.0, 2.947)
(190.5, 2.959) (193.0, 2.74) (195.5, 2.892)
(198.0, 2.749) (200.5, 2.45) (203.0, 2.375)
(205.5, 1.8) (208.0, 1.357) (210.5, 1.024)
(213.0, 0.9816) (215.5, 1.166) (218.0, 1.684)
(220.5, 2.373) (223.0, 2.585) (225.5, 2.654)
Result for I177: 2.968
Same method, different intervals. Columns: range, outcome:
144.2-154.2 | 2.922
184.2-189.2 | 2.947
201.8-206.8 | 2.375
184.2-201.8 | 2.959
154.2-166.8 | 2.944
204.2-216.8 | 1.8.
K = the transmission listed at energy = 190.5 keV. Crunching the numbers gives 2.959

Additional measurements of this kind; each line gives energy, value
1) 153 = 2.9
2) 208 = 1.357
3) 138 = 2.875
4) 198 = 2.749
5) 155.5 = 2.785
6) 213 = 0.9816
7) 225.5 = 2.654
